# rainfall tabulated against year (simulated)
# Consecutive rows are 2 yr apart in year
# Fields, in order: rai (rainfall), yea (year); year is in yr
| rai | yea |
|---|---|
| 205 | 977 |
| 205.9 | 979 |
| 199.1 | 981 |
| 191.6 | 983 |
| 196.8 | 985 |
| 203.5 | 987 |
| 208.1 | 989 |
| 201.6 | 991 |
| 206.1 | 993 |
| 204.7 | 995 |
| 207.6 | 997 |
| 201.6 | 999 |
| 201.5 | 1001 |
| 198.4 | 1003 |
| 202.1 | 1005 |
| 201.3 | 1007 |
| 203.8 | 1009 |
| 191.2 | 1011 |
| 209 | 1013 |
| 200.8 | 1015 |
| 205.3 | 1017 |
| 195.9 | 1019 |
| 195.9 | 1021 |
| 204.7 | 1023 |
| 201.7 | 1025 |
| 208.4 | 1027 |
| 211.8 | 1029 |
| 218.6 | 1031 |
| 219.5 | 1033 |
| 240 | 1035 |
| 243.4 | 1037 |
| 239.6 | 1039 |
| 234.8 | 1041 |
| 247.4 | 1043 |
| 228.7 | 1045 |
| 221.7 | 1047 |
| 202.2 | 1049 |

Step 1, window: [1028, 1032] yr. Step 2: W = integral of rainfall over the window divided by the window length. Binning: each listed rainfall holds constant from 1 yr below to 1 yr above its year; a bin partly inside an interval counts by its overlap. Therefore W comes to 215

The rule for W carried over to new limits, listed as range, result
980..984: 195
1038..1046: 238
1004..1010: 202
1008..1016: 201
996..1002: 204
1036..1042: 239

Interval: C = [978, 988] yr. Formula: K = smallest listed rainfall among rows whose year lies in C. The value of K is 191.6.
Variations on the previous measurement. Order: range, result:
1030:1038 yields 218.6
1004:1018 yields 191.2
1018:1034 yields 195.9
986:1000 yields 201.6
